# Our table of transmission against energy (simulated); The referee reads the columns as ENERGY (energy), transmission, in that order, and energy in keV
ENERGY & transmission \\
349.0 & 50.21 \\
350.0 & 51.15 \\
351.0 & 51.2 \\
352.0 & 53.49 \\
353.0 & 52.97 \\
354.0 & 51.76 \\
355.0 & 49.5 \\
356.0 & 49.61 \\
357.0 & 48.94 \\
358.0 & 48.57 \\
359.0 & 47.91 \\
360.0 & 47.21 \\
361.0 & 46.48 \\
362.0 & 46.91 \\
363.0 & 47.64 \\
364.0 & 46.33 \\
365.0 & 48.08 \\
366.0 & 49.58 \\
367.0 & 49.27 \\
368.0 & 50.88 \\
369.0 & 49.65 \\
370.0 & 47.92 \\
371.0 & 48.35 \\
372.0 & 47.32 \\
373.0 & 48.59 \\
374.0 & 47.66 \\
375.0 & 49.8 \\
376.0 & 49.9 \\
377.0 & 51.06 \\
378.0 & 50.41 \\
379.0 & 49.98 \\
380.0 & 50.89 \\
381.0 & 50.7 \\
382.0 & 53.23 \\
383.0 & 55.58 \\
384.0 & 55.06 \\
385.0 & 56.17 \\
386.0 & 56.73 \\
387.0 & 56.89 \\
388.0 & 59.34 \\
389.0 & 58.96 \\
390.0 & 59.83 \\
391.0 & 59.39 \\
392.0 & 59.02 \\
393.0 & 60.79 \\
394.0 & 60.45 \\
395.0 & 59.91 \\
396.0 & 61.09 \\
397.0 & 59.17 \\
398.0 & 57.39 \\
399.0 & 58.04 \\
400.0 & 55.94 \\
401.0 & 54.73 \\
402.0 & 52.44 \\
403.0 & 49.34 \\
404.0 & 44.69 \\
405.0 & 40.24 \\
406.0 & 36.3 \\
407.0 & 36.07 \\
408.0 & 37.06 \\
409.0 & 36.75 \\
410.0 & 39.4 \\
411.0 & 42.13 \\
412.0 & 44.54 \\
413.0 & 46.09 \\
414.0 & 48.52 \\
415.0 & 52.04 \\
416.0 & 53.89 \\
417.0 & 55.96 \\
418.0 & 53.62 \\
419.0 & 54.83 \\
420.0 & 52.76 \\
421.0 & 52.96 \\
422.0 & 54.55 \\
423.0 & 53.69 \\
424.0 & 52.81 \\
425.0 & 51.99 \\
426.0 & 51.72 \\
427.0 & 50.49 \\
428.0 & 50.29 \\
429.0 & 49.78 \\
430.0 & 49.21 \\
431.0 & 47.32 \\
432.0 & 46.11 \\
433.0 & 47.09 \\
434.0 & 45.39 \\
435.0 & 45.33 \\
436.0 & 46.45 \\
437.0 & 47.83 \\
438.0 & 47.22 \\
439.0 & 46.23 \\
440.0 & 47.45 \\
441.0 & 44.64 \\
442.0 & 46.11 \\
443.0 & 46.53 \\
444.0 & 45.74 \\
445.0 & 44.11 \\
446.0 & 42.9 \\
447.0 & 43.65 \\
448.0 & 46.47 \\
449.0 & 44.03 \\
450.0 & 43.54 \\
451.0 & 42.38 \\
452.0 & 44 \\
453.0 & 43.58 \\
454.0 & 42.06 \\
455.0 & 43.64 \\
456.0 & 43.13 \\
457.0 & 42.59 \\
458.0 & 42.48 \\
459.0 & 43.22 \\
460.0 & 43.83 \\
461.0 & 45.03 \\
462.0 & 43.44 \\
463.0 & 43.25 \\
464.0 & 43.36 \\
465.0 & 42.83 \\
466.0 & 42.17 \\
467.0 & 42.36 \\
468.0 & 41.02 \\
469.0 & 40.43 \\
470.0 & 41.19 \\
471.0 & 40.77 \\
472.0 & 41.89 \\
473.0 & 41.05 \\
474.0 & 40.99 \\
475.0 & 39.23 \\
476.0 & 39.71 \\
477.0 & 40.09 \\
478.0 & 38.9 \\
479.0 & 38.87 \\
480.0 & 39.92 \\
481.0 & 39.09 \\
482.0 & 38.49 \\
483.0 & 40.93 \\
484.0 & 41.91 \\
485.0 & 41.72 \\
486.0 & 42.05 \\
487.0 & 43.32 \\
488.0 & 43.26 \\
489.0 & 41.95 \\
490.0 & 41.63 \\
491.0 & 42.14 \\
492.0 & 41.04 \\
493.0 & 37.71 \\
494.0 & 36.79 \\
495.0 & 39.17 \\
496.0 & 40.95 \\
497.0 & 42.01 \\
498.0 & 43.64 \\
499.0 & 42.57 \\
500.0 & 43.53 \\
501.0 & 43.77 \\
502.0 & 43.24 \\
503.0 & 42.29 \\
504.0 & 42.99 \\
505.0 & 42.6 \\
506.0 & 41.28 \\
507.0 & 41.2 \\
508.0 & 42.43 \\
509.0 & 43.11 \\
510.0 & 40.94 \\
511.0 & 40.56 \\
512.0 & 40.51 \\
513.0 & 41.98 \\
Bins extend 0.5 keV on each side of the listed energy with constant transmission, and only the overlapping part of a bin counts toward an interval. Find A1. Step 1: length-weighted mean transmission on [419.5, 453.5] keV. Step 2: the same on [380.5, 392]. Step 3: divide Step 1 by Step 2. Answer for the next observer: 0.8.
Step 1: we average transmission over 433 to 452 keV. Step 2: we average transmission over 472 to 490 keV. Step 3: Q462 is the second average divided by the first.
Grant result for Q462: 0.90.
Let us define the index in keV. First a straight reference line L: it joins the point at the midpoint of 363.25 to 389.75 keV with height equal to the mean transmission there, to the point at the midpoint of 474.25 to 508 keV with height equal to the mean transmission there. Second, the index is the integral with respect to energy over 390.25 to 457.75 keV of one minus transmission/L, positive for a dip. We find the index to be -1.9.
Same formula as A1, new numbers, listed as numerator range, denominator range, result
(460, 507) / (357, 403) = 0.78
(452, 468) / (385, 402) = 0.74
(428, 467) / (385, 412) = 0.86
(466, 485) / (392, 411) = 0.81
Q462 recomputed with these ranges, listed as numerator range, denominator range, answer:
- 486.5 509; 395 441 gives 0.85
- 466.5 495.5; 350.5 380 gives 0.82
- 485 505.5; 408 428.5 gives 0.84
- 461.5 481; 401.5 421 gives 0.89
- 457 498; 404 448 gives 0.88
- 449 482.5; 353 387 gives 0.83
